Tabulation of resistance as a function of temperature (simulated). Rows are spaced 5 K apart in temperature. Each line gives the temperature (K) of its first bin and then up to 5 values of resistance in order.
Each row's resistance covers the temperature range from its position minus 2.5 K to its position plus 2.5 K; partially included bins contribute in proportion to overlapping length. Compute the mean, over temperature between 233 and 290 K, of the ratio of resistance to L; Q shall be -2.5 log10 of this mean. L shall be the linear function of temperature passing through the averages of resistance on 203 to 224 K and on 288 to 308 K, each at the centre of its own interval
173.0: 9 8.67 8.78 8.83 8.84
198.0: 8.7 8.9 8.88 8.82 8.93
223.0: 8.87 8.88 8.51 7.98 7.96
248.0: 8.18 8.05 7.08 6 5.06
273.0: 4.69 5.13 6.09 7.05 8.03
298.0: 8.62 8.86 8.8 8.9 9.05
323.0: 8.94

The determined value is 0.26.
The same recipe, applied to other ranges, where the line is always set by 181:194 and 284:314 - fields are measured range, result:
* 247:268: 0.21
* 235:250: 0.06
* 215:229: -0.03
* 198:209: -0.01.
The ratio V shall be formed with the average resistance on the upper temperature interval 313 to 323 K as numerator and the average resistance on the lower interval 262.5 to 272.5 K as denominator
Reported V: 1.71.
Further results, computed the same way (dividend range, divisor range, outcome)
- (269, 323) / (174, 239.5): 0.86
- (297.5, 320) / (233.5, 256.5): 1.10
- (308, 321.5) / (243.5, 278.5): 1.38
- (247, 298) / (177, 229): 0.75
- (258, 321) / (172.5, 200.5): 0.82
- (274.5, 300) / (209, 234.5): 0.78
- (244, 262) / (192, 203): 0.87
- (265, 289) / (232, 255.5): 0.68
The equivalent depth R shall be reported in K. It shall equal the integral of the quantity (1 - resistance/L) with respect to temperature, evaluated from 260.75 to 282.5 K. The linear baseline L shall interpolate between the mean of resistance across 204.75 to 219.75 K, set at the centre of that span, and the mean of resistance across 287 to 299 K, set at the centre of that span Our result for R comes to 7.7 K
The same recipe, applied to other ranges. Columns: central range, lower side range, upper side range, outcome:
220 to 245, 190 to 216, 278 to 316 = 0.21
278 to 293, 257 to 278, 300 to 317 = 0.98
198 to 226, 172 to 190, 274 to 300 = -2.18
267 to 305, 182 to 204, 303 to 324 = 9.25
